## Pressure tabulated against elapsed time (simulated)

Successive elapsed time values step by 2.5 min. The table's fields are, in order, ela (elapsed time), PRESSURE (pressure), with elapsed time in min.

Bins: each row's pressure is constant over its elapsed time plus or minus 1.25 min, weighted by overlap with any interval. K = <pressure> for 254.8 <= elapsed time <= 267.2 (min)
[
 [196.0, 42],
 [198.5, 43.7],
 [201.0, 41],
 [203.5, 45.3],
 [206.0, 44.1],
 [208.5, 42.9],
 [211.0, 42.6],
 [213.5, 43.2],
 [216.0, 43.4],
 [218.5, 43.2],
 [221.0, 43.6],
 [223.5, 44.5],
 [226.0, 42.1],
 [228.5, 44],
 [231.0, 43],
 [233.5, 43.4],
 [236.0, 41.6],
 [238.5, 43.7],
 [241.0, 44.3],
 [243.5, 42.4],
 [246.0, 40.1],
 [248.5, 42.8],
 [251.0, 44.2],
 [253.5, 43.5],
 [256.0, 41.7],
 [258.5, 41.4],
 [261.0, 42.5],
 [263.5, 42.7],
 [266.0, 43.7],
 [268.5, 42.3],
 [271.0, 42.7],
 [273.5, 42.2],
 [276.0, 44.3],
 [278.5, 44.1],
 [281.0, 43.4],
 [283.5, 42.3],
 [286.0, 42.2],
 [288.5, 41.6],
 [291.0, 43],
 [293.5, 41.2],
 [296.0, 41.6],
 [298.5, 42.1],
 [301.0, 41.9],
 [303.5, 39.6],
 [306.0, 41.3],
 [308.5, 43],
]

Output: 42.4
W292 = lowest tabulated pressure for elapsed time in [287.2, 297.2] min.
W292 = 41.2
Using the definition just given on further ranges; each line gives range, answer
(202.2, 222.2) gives 42.6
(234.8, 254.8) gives 40.1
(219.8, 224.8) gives 43.6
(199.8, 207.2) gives 41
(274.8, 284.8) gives 42.3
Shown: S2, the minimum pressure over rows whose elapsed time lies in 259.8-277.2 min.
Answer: 42.2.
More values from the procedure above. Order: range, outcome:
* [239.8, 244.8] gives 42.4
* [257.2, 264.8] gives 41.4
